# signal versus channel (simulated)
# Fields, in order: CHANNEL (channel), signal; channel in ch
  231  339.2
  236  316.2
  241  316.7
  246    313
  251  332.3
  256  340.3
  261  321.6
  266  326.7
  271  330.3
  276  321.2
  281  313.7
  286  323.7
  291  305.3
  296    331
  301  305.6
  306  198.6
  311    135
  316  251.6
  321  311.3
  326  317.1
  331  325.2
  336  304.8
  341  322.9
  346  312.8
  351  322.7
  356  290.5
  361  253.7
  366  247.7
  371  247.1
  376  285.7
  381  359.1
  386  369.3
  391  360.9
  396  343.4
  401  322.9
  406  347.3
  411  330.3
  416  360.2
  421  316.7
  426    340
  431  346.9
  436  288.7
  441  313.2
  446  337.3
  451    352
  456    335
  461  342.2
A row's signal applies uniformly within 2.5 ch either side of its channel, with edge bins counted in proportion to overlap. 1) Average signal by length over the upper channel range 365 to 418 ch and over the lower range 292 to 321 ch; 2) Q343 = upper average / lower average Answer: 1.3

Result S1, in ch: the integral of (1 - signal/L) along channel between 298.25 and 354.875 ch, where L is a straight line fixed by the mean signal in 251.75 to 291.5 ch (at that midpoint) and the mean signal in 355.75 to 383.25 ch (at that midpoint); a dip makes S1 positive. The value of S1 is 2.8 ch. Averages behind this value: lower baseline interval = 324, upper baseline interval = 279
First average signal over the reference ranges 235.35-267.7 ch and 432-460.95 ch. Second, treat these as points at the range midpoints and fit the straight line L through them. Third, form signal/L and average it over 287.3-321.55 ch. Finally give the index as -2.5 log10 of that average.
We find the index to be 0.234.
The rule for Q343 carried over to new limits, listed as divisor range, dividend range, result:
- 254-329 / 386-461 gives 1.14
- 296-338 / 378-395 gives 1.32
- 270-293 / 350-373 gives 0.85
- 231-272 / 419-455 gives 1.01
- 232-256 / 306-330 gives 0.78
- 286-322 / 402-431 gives 1.28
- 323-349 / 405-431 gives 1.07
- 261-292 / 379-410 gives 1.09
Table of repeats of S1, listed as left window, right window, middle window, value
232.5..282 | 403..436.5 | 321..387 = 5.46 ch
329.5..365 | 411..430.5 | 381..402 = -1.84 ch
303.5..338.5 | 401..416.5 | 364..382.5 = 1.67 ch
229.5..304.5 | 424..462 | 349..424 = 2.46 ch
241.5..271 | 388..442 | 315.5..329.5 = 1.20 ch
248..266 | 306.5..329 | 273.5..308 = -1.80 ch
